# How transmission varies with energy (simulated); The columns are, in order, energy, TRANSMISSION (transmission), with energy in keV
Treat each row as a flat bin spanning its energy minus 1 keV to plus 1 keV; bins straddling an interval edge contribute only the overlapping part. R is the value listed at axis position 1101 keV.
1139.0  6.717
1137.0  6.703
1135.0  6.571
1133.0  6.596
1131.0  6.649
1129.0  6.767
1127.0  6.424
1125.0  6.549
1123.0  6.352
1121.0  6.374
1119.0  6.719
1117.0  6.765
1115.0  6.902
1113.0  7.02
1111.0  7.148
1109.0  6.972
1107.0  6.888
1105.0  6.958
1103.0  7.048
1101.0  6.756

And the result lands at 6.756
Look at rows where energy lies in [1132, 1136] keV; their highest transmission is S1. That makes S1 6.596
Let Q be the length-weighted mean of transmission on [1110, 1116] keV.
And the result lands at 7.02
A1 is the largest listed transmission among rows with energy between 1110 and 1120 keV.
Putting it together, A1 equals 7.148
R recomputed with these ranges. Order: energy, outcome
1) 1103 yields 7.048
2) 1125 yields 6.549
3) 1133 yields 6.596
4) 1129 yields 6.767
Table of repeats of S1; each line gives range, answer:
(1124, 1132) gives 6.767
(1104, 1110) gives 6.972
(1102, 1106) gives 7.048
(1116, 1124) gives 6.765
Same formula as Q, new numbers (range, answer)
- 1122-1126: 6.45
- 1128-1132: 6.71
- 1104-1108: 6.92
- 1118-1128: 6.48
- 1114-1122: 6.69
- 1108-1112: 7.06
